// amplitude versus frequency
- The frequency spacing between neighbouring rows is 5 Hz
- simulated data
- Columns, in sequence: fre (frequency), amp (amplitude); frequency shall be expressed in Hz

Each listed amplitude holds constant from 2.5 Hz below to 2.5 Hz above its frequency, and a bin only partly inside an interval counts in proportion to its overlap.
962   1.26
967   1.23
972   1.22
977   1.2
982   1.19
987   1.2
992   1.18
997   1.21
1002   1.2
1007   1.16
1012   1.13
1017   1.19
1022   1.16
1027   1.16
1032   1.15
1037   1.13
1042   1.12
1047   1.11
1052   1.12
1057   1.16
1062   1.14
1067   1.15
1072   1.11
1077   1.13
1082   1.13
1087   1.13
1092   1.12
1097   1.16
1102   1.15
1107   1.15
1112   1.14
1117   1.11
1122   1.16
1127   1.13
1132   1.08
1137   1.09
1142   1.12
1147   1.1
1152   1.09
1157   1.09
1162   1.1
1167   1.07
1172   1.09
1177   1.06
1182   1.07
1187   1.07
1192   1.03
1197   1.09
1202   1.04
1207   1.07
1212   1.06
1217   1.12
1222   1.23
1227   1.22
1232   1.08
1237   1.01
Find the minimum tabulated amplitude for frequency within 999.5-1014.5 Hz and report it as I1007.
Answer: 1.13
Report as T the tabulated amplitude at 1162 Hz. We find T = 1.1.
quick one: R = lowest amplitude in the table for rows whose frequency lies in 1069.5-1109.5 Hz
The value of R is 1.11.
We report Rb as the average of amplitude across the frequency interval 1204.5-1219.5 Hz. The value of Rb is 1.08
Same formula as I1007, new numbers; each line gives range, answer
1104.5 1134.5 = 1.08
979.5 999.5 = 1.18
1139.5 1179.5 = 1.06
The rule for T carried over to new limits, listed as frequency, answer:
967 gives 1.23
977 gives 1.2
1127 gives 1.13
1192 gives 1.03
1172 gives 1.09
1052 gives 1.12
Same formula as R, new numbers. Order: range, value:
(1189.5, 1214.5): 1.03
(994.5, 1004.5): 1.2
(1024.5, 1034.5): 1.15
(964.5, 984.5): 1.19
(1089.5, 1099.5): 1.12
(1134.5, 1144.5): 1.09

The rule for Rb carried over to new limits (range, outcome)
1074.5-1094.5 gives 1.13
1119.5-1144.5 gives 1.12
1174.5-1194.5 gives 1.06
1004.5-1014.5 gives 1.15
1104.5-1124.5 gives 1.14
